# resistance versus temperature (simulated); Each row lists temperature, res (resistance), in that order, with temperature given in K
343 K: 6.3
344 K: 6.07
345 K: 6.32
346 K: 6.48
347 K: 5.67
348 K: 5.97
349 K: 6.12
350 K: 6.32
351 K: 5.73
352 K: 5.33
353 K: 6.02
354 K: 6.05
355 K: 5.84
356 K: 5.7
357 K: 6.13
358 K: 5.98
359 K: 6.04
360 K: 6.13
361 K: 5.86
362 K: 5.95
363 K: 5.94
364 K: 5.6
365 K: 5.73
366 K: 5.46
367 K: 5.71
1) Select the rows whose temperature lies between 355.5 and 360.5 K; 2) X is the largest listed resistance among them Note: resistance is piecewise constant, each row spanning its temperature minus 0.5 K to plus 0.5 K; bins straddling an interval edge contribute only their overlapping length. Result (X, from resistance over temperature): 6.13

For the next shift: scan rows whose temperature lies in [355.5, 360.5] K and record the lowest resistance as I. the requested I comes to 5.7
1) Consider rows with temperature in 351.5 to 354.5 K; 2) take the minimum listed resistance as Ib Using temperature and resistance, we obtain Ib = 5.33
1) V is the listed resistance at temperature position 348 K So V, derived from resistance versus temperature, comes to 5.97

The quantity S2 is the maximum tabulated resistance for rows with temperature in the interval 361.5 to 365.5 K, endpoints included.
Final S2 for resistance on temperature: 5.95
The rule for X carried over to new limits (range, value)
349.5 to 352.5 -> 6.32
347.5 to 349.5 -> 6.12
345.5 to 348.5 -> 6.48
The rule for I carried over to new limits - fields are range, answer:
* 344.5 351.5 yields 5.67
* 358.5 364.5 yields 5.6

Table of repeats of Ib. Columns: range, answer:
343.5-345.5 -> 6.07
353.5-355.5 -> 5.84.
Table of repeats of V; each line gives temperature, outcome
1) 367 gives 5.71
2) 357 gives 6.13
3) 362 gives 5.95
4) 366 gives 5.46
